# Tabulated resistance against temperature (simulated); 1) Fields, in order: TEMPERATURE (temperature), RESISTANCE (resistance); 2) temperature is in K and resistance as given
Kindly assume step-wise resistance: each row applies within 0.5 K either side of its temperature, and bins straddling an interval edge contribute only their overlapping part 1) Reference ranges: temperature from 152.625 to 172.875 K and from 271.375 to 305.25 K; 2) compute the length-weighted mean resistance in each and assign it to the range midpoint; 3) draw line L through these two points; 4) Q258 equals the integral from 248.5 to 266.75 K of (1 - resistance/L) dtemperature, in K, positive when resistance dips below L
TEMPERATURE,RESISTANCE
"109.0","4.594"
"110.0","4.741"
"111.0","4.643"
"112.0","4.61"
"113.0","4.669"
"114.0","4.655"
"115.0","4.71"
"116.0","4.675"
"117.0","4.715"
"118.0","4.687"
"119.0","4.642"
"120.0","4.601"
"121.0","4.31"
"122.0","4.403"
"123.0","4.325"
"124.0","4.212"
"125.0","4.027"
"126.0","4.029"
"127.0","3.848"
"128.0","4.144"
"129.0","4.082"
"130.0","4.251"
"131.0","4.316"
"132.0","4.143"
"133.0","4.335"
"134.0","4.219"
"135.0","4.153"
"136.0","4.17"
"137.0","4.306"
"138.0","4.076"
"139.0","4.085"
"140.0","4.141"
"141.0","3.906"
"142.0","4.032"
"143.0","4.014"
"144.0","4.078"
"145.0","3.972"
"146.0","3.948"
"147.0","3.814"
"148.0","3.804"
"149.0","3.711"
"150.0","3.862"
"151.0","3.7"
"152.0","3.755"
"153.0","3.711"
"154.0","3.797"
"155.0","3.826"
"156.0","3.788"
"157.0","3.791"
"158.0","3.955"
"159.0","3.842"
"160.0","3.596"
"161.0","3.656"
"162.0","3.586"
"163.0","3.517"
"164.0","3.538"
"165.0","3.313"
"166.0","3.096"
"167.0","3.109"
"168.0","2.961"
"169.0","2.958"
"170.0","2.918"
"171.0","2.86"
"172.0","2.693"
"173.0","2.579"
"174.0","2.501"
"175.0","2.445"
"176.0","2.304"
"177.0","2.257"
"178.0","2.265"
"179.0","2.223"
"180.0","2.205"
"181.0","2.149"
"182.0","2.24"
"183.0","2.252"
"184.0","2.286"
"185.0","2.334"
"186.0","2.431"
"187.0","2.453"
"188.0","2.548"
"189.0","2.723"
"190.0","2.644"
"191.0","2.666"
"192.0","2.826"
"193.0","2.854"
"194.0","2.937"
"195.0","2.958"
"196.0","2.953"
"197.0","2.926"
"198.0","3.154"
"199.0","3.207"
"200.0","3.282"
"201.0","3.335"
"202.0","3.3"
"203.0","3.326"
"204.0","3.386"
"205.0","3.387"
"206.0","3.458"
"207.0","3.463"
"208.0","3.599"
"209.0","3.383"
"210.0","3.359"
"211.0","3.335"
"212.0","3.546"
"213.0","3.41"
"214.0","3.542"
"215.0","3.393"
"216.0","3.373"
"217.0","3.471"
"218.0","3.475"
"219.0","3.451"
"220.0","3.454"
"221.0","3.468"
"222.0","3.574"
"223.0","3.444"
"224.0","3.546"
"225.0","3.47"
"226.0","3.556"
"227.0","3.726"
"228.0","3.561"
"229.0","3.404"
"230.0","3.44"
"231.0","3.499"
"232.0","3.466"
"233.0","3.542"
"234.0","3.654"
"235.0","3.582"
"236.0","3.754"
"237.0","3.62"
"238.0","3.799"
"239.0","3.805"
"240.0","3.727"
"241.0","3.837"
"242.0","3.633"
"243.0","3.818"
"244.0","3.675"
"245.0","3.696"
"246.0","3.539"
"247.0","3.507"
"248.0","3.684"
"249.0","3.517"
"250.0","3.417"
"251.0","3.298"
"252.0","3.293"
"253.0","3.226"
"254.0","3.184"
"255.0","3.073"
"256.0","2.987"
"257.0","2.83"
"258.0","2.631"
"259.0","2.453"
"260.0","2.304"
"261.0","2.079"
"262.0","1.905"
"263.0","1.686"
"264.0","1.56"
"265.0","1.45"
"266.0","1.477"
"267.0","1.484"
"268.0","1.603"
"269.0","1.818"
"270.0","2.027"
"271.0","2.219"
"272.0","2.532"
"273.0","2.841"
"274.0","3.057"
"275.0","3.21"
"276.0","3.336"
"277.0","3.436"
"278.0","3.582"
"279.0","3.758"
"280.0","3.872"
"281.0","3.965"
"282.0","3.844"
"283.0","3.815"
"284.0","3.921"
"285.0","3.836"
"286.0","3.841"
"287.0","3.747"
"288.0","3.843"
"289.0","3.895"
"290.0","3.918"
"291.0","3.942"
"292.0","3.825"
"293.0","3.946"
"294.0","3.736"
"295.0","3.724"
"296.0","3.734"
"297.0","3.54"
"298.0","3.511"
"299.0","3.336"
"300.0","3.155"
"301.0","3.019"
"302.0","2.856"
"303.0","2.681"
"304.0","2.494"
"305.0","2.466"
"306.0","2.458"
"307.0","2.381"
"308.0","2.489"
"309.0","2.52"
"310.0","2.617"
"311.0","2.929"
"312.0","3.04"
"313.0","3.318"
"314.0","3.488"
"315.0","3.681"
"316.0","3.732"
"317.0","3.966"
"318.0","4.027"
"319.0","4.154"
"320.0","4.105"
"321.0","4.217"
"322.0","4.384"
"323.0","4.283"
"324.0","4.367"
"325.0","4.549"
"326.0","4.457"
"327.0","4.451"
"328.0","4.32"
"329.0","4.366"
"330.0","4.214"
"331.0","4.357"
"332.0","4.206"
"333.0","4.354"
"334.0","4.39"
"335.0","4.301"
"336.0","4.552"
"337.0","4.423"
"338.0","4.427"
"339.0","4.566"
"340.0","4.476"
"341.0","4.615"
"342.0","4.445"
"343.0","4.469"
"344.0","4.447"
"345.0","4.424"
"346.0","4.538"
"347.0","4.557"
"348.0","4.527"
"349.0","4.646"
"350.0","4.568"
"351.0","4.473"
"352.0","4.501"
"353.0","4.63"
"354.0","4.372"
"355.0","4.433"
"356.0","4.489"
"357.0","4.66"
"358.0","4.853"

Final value 4.7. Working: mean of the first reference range 3.41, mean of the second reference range 3.48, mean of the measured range 2.56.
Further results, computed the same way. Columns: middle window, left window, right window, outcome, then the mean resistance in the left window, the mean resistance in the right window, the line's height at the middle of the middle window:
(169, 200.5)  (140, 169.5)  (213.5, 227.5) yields 8.55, 3.68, 3.5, 3.6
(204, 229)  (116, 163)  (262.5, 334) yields 1.67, 4.05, 3.37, 3.72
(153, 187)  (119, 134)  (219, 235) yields 8.50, 4.23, 3.52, 3.92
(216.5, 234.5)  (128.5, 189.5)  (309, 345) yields 0.76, 3.37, 4.12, 3.67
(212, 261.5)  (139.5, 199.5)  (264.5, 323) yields -3.23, 3.14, 3.25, 3.2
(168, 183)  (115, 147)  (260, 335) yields 5.67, 4.22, 3.34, 3.99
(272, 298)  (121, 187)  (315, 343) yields 2.83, 3.49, 4.31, 4.11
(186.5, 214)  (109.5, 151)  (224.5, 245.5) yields 4.98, 4.24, 3.63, 3.83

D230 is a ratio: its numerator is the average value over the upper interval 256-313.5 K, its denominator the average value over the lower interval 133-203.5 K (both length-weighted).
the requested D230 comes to 0.92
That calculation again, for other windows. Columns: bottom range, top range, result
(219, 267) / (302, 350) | 1.23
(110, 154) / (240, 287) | 0.72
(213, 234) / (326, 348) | 1.27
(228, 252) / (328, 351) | 1.24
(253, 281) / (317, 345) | 1.70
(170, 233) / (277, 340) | 1.23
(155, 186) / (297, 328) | 1.19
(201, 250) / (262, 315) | 0.86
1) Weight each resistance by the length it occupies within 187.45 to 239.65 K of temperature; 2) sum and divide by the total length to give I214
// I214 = 3.35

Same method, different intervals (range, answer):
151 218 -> 3.08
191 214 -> 3.24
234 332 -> 3.33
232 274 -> 2.93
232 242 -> 3.69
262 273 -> 1.84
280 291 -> 3.87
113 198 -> 3.51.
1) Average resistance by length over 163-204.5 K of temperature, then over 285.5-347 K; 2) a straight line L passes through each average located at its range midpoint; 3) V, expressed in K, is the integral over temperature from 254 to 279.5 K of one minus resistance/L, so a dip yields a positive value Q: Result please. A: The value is 7.2 K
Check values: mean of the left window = 2.77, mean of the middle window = 2.47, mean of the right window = 3.82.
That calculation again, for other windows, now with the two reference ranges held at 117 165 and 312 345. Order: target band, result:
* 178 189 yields 4.7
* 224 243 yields 2.3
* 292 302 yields 1.7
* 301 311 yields 3.8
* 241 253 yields 1.7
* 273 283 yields 1.5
